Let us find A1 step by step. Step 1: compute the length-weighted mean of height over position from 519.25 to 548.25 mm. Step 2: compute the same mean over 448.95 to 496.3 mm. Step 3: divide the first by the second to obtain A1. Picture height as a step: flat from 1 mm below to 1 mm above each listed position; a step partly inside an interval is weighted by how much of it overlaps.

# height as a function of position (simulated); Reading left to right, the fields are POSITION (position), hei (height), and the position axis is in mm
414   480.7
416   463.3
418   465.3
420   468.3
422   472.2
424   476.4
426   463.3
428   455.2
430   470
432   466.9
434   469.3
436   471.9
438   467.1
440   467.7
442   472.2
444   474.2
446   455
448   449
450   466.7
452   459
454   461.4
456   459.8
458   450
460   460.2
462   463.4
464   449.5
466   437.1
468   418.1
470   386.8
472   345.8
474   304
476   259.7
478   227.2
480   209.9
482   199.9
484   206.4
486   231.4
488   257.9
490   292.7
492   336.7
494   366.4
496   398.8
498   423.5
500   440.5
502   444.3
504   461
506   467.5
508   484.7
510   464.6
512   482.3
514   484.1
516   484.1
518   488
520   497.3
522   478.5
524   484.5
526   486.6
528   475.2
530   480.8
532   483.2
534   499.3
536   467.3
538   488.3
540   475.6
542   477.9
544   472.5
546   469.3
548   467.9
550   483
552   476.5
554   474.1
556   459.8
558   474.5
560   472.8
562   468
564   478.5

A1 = 1.4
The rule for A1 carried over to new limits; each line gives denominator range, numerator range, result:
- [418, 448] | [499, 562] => 1.02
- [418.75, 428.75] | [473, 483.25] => 0.51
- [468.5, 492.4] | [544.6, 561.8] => 1.73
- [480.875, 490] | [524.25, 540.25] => 2.09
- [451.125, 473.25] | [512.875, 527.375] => 1.12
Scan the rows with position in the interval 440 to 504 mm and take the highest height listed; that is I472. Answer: 474.2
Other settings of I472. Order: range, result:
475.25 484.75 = 259.7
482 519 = 488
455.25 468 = 463.4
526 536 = 499.3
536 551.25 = 488.3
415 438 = 476.4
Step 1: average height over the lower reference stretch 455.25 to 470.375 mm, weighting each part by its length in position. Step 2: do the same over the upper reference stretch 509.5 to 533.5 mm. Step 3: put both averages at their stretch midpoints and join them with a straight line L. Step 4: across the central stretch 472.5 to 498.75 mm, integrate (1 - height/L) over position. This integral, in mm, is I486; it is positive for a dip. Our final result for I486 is 9.9 mm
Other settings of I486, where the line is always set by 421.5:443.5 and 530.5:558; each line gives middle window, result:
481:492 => 5.3 mm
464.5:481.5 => 5.3 mm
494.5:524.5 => 0.7 mm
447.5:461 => 0.3 mm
